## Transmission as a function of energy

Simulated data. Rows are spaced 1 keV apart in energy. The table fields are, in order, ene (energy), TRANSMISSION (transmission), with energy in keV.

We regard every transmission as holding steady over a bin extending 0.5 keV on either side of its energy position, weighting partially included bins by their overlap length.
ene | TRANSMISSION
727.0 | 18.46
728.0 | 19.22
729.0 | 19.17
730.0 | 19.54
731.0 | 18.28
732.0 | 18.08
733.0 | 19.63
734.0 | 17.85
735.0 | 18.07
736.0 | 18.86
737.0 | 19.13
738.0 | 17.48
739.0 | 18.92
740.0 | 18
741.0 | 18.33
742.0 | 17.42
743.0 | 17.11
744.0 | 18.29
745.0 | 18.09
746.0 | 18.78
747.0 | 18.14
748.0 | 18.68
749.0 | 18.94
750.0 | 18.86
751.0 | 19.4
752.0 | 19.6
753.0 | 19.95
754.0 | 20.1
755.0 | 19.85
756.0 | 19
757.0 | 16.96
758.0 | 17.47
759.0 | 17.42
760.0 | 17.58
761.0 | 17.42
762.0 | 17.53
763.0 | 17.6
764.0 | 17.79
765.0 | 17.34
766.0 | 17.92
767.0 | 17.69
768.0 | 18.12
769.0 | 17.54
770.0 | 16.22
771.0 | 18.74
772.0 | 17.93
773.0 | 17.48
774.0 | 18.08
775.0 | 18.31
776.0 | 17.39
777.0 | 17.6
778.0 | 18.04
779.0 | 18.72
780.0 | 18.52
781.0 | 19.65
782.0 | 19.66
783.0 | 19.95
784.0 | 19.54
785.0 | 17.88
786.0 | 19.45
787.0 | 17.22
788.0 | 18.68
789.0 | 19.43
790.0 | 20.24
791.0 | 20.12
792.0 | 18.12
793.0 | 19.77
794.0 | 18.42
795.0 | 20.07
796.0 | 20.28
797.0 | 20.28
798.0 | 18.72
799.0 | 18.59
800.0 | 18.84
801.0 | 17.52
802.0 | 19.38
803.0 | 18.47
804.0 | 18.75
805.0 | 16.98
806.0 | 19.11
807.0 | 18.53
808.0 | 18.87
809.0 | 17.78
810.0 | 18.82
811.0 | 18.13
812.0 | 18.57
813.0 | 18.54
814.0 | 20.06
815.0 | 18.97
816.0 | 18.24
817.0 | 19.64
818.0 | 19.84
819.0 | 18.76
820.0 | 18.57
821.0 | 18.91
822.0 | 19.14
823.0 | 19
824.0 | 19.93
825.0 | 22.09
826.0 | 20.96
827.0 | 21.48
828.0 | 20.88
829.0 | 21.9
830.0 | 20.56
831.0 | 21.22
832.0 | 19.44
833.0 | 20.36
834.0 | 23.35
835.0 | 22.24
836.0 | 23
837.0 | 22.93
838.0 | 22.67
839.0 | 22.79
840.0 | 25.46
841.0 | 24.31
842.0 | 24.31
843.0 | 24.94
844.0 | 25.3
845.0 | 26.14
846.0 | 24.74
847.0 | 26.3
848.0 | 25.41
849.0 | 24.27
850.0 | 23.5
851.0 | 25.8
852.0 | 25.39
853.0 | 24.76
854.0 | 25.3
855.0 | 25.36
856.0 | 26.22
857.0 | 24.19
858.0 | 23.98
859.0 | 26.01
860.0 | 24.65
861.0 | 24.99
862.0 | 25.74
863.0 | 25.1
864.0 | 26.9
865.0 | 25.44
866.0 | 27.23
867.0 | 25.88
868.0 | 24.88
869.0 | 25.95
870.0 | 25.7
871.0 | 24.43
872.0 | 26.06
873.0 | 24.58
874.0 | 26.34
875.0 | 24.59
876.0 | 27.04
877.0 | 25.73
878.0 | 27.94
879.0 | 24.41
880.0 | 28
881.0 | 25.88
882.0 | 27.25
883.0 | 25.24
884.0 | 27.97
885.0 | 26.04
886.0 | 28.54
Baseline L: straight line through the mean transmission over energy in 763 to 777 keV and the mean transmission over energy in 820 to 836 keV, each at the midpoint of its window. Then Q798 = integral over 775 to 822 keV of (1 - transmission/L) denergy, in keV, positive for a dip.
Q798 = 0.8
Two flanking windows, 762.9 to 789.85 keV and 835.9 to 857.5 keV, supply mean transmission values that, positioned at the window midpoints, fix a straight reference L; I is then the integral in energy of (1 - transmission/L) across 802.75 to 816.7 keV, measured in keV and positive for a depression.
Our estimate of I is 1.8 keV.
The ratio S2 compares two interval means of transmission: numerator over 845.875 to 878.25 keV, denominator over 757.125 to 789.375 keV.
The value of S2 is 1.41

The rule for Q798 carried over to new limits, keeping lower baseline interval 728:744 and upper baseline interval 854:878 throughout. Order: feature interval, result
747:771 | 1.7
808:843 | 4.0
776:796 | 2.1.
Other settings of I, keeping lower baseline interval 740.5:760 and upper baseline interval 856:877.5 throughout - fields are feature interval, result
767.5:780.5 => 1.3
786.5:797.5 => 0.9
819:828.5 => 1.2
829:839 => 0.7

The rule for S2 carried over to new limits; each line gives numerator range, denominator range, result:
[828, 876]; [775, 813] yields 1.30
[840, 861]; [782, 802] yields 1.31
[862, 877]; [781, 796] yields 1.34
